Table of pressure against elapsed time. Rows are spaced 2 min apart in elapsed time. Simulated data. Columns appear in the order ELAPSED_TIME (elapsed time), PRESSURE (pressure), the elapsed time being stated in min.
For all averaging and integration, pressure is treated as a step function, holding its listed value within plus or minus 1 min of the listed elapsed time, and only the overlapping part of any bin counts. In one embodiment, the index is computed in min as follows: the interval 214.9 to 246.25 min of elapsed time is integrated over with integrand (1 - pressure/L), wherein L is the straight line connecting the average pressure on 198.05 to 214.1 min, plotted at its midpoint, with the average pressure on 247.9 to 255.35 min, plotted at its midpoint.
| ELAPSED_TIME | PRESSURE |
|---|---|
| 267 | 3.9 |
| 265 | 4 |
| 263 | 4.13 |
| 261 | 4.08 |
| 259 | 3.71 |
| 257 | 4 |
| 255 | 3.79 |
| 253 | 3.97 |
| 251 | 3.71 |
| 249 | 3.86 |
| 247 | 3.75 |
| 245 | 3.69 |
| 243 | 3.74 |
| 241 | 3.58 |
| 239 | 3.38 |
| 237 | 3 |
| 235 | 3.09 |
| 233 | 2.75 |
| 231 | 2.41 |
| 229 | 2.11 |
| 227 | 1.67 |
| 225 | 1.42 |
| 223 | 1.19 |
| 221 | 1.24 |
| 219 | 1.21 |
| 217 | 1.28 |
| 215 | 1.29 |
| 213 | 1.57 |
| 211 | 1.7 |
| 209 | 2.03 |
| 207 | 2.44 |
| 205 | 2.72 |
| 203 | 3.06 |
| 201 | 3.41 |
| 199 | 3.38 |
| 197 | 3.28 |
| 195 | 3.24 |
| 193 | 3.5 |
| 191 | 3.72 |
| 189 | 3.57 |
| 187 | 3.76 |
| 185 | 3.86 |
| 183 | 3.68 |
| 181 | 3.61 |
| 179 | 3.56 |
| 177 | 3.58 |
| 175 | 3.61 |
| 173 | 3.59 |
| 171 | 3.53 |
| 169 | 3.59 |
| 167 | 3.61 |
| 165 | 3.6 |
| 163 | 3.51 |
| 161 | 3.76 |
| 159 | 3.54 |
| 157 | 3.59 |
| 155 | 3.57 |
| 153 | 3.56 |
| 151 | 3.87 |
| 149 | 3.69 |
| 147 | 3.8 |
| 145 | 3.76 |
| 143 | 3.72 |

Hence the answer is 9.1 min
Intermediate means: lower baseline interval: 2.53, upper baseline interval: 3.84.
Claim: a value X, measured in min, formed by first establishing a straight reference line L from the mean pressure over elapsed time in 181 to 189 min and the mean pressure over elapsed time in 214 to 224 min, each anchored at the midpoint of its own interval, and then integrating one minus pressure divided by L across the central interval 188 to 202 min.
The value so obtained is -2.2 min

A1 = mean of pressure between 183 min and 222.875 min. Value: 2.64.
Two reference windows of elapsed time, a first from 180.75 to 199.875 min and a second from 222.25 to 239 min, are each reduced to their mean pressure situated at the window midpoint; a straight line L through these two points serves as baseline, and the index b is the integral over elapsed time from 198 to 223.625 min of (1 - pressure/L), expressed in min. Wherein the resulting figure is 8.0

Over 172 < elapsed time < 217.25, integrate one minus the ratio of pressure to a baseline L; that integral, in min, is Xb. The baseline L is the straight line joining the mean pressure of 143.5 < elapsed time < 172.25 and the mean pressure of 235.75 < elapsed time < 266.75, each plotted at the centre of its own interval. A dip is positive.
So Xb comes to 7.8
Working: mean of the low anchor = 3.64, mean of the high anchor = 3.76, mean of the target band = 3.05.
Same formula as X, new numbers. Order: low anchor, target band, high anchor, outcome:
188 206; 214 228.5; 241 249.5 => 8.93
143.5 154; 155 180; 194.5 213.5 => -1.55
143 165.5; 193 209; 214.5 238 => -3.22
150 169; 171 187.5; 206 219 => -4.36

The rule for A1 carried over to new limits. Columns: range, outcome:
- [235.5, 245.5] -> 3.45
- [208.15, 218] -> 1.57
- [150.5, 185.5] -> 3.62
